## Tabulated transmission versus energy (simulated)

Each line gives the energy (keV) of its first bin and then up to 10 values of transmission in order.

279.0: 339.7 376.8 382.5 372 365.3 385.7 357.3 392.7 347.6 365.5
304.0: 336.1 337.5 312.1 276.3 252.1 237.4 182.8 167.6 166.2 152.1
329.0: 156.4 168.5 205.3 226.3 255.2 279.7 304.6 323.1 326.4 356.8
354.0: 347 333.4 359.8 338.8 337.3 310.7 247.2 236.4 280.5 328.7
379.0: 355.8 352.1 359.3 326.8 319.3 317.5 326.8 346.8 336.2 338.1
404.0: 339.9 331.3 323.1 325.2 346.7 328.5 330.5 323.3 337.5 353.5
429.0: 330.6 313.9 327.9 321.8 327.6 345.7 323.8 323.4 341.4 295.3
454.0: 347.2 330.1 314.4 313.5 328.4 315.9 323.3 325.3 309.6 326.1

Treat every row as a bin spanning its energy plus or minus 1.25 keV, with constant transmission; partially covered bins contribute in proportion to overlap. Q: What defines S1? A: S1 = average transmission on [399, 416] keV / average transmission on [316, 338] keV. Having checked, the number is 1.82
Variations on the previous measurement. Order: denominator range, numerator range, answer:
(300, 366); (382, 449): 1.21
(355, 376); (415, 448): 1.08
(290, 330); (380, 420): 1.20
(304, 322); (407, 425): 1.26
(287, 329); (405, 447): 1.15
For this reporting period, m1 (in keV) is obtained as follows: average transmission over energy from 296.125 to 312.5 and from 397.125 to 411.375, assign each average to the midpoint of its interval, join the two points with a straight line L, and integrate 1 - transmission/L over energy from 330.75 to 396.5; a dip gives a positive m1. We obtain 5.5 keV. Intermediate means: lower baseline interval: 336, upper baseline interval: 334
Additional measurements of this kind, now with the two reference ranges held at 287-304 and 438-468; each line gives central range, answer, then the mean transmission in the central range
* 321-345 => 10.0 keV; 208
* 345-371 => 1.9 keV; 325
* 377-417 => 0.5 keV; 336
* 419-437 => 0.1 keV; 330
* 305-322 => 4.9 keV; 257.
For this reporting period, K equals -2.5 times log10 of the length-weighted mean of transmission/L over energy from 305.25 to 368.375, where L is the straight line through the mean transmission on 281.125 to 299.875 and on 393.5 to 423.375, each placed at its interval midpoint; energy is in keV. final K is 0.31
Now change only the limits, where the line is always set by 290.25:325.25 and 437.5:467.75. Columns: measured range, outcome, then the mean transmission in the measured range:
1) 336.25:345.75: 0.105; 274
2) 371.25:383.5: -0.036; 320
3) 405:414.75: -0.050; 331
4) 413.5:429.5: -0.056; 336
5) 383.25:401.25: -0.069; 333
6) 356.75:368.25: -0.090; 332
